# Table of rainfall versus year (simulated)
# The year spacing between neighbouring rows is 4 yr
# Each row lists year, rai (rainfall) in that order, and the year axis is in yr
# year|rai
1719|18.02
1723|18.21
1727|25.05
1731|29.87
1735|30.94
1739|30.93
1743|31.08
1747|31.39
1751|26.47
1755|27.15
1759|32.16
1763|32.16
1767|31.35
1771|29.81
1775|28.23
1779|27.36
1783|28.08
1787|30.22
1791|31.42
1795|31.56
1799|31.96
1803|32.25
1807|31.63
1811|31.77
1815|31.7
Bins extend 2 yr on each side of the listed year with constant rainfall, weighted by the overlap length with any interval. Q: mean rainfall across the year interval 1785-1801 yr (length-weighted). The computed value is 31.3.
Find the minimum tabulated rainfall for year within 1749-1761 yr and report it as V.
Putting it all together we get 26.47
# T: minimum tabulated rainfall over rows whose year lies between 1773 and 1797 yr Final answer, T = 27.36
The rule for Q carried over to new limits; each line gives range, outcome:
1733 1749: 31.1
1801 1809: 31.9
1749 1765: 29.5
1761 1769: 31.8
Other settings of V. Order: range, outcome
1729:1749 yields 29.87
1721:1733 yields 18.21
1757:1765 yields 32.16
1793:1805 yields 31.56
